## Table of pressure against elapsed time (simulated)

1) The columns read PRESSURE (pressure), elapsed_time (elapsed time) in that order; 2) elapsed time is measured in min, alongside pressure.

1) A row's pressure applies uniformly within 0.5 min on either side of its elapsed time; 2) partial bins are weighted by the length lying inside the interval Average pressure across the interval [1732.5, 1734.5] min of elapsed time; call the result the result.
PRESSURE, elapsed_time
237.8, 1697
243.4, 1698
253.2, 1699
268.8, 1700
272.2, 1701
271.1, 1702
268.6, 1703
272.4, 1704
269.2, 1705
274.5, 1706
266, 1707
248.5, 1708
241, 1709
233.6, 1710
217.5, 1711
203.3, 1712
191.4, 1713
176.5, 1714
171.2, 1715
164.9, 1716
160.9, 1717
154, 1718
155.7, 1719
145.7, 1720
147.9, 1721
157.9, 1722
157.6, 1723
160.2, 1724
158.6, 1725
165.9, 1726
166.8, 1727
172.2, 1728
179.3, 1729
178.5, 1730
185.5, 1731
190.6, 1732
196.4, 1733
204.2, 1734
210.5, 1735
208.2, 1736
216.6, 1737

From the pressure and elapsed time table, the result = 200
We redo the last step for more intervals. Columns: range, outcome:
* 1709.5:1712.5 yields 218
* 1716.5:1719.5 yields 157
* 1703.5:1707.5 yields 271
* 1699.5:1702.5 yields 271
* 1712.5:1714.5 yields 184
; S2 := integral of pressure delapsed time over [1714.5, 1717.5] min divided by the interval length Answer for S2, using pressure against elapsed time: 166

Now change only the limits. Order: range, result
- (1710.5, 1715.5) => 192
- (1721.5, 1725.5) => 159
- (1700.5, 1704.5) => 271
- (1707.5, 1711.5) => 235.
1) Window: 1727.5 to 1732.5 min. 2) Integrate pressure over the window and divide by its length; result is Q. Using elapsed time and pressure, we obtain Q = 181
